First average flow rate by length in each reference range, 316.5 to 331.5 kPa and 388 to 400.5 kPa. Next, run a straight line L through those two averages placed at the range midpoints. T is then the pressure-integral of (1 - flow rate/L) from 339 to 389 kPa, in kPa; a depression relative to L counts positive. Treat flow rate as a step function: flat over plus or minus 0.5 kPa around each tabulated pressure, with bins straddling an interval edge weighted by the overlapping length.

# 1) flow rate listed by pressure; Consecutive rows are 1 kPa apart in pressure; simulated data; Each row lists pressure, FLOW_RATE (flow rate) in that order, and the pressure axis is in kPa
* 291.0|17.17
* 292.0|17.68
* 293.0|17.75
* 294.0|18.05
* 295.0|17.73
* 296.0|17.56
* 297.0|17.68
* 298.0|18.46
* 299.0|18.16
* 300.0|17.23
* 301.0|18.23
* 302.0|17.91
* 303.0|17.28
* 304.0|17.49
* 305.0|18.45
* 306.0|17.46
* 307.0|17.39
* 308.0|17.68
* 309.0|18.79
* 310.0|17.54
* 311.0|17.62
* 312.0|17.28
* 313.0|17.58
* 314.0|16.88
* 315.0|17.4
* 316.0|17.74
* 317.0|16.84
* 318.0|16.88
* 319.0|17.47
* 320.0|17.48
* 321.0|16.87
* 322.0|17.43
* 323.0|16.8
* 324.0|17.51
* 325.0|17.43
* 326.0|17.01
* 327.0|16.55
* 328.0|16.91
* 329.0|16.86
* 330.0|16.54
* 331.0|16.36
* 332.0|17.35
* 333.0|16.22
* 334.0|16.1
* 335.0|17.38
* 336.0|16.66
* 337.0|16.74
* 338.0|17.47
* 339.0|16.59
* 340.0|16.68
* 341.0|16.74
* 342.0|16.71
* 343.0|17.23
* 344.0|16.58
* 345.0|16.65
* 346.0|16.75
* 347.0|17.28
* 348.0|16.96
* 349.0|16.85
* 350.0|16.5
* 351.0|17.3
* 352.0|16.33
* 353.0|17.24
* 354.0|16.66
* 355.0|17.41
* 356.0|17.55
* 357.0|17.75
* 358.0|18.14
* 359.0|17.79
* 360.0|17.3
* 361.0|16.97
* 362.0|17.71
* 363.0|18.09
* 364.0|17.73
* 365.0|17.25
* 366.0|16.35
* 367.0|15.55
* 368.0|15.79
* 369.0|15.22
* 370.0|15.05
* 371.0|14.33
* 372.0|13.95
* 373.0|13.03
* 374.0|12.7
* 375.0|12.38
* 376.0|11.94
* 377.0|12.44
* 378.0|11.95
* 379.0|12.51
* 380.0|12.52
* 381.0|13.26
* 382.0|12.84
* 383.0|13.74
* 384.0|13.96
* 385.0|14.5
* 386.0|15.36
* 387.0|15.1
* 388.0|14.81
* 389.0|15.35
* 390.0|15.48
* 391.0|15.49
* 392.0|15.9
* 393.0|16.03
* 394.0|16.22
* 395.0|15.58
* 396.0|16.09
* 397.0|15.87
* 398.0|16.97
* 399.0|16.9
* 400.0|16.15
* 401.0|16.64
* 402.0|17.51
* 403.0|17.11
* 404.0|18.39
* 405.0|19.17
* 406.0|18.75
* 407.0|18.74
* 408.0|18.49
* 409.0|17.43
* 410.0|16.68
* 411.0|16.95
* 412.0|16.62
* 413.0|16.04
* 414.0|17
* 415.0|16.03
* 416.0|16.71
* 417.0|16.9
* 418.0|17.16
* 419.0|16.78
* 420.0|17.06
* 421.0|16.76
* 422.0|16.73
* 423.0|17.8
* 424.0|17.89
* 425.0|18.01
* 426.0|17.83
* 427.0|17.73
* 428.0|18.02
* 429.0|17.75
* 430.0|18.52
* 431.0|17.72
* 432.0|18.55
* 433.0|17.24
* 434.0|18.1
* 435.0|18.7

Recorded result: 2.4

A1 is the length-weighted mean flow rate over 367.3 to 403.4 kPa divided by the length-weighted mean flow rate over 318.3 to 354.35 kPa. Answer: 0.9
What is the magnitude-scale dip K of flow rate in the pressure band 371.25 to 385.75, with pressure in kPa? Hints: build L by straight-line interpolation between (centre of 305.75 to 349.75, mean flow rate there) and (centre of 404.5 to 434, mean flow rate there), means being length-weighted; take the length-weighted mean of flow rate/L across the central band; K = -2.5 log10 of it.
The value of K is 0.307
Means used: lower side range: 17.1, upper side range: 17.5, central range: 13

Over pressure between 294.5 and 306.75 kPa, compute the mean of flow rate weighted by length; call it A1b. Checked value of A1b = 17.8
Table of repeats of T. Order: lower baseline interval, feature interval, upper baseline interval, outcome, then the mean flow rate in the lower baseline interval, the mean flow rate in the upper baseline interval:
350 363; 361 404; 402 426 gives 5.5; 17.3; 17.4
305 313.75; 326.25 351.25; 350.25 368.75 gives 0.8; 17.7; 17.1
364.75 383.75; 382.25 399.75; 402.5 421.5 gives -0.1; 13.8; 17.3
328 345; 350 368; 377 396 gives -1.7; 16.8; 14.5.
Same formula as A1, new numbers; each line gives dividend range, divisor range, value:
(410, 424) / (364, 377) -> 1.16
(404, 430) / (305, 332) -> 1.01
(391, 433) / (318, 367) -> 1.01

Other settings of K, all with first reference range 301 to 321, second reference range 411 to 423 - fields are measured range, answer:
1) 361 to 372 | 0.06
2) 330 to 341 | 0.04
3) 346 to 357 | 0.01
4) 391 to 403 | 0.04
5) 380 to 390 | 0.19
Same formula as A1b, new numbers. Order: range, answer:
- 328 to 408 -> 16.1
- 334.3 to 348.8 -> 16.9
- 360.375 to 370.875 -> 16.5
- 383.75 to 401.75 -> 15.7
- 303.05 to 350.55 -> 17.1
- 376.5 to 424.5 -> 16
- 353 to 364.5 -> 17.5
